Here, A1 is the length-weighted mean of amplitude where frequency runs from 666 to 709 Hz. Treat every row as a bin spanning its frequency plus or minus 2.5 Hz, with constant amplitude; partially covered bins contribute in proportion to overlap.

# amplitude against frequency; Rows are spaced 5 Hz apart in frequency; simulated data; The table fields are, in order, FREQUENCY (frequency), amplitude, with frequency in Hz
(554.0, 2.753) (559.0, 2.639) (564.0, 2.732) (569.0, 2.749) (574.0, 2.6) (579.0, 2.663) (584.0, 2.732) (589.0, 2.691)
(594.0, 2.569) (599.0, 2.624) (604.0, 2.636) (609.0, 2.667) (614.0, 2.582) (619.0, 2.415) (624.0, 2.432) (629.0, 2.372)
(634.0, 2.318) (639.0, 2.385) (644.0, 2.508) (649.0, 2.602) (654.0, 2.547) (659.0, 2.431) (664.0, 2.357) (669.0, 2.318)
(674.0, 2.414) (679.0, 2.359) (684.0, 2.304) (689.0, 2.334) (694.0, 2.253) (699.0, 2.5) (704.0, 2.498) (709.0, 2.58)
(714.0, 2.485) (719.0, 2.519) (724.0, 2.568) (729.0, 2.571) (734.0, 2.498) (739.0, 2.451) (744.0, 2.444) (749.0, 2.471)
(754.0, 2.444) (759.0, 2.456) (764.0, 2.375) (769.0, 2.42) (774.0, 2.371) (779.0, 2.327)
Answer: 2.38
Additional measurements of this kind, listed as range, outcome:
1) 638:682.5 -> 2.43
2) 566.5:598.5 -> 2.66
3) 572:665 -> 2.54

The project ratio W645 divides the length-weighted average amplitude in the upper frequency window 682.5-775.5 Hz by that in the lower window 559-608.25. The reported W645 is 0.9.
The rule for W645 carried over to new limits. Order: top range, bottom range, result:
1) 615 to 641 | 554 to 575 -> 0.89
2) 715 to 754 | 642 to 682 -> 1.02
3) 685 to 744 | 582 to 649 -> 0.98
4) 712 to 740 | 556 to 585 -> 0.94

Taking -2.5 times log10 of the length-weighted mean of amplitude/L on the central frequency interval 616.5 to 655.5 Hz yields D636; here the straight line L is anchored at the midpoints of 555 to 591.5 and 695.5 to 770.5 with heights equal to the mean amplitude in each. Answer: 0.070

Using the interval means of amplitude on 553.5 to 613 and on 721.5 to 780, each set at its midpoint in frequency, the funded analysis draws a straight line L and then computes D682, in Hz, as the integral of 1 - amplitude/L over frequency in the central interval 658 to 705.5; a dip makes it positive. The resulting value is 3.1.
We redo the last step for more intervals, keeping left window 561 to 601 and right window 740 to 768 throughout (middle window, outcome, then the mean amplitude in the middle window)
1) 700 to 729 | -0.5 Hz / 2.53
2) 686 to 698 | 1.0 Hz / 2.32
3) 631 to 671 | 2.2 Hz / 2.43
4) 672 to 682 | 0.6 Hz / 2.38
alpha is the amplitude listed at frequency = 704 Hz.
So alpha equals 2.498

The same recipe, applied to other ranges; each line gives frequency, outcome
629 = 2.372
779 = 2.327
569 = 2.749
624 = 2.432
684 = 2.304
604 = 2.636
